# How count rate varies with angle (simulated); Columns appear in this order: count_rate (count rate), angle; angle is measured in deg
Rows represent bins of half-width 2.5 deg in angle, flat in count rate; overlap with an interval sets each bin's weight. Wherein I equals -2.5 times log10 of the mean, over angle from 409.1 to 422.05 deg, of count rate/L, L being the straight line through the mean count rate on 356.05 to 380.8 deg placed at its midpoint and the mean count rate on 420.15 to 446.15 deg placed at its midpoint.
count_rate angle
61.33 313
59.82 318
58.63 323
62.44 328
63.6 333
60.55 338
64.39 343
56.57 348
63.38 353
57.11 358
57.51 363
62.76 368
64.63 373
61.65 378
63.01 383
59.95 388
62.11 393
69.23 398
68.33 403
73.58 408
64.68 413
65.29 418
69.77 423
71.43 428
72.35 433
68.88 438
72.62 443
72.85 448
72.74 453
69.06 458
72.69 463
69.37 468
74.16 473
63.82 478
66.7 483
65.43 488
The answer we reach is 0.03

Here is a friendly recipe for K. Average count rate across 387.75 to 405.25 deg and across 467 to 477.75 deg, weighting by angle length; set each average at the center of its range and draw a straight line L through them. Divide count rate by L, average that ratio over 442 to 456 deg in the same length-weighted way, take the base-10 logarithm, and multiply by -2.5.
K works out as -0.06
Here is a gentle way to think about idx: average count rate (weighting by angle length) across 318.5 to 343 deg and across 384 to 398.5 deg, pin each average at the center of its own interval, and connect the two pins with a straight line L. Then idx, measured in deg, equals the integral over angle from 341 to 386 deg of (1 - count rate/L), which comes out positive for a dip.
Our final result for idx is 0.8 deg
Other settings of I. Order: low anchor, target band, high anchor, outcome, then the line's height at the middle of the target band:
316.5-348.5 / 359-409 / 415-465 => 0.033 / 65.7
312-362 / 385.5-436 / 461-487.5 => -0.041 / 65.1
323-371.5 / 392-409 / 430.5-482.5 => -0.044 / 65.7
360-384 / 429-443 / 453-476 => -0.042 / 68.4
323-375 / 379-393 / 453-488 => 0.035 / 63.6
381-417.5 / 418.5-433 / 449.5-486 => -0.044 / 67.4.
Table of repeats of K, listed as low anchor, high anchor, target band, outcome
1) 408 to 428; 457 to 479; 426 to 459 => -0.04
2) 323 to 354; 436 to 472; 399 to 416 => -0.02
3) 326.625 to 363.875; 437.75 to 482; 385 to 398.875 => 0.03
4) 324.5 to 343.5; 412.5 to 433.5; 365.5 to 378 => 0.03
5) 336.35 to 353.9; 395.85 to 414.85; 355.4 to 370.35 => 0.08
